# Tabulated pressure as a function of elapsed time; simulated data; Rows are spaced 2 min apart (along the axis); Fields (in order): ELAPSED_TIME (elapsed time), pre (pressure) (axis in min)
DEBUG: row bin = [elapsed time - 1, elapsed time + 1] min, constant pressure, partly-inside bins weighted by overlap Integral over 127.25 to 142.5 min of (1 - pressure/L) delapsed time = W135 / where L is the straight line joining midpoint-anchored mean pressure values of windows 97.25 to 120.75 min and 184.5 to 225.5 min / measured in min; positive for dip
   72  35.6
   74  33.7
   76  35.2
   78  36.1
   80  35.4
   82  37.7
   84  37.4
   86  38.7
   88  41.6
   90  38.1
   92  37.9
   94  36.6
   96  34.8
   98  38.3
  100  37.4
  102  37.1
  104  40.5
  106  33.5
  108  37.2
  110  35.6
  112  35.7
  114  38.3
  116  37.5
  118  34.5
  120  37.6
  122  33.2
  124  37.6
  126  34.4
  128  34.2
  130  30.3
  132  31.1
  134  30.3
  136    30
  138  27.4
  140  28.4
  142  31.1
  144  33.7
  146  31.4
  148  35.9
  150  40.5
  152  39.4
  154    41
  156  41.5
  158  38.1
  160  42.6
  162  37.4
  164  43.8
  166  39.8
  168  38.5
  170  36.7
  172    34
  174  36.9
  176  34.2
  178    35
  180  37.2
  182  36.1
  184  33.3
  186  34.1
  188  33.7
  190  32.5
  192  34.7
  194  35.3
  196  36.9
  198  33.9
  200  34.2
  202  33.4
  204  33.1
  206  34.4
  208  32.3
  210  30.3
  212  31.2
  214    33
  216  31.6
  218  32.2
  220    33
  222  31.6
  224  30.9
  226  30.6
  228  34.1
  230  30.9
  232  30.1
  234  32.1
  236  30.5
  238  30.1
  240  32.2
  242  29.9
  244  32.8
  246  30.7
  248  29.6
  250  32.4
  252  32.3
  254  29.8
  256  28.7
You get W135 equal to 2.4 min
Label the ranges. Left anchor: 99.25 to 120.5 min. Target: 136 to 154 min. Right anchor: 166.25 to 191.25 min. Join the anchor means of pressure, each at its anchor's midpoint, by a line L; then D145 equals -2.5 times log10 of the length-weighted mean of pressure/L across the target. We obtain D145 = 0.072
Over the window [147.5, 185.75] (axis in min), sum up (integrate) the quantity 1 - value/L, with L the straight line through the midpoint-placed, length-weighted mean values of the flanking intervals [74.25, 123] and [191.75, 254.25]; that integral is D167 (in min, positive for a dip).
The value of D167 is -4.0 min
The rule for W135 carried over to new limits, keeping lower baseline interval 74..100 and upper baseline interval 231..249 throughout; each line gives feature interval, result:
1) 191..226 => -0.9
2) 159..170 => -2.0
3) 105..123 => 0.1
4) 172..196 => -1.2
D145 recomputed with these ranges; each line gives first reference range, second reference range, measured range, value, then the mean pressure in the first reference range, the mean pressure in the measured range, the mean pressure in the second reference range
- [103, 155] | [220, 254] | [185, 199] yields -0.06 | 34.6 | 34.4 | 31.3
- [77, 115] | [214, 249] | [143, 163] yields -0.10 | 37.3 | 38.1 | 31.4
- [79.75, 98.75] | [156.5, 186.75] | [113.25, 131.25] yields 0.07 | 37.7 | 35.2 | 37.3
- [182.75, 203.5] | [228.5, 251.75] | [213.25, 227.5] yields 0.02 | 34.2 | 31.9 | 31.1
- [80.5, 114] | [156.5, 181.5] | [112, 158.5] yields 0.09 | 37.4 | 34.7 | 37.9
